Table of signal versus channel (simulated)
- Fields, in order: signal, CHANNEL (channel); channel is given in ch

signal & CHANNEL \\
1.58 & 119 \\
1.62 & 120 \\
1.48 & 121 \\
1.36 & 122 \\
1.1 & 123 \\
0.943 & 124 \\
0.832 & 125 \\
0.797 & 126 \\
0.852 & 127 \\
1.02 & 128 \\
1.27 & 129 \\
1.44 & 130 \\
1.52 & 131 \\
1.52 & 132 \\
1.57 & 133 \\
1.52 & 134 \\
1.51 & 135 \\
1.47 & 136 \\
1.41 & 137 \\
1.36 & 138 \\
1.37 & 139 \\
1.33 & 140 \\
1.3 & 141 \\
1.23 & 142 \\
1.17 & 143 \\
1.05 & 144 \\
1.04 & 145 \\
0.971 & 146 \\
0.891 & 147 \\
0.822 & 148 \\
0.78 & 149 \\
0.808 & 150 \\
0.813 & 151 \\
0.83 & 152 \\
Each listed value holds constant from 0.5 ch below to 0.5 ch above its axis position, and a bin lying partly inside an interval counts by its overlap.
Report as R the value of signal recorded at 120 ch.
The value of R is 1.62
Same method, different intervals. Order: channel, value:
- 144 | 1.05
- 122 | 1.36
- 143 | 1.17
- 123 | 1.1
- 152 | 0.83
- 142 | 1.23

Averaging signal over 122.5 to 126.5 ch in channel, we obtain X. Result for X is 0.918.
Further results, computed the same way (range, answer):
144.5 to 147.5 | 0.967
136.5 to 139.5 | 1.38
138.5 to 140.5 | 1.35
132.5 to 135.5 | 1.53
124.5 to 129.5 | 0.954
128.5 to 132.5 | 1.44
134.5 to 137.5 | 1.46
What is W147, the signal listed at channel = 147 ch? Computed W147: 0.891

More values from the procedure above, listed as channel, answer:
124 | 0.943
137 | 1.41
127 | 0.852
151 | 0.813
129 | 1.27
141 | 1.3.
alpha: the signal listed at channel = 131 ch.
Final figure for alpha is 1.52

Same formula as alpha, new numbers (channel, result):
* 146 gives 0.971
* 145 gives 1.04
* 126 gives 0.797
